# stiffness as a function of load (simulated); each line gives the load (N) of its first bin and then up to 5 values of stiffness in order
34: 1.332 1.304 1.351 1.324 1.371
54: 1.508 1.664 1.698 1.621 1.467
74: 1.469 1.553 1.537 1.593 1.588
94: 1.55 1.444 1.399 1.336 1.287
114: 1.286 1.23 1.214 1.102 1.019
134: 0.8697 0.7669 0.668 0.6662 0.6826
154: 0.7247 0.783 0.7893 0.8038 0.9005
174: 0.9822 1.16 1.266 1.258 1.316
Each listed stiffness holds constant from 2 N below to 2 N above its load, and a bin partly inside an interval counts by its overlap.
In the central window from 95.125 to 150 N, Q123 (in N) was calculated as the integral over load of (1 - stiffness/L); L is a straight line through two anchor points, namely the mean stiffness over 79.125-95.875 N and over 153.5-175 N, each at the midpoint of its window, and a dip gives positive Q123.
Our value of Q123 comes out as 6.99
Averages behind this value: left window 1.57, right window 0.831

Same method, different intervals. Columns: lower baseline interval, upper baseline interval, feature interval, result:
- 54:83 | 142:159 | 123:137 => -1.09 N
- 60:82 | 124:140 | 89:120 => -4.15 N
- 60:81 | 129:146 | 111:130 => -3.80 N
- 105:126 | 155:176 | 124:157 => 7.60 N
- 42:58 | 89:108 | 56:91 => -3.27 N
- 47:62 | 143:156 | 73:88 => -2.85 N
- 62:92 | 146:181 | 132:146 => 4.00 N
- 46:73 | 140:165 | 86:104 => -4.11 N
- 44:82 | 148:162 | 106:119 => -2.14 N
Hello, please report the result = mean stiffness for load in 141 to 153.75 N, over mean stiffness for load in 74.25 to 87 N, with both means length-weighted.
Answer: 0.4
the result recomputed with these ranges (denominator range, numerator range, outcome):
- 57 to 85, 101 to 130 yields 0.79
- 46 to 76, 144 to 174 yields 0.51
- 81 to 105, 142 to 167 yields 0.49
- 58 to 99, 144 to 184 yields 0.56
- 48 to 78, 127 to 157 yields 0.51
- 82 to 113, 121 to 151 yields 0.60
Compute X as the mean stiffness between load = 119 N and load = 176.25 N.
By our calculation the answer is 0.863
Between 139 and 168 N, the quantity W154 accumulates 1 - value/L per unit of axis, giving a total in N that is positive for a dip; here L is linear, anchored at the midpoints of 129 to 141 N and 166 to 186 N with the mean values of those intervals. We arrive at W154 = 6.7 N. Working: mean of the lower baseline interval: 0.856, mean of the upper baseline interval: 1.07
